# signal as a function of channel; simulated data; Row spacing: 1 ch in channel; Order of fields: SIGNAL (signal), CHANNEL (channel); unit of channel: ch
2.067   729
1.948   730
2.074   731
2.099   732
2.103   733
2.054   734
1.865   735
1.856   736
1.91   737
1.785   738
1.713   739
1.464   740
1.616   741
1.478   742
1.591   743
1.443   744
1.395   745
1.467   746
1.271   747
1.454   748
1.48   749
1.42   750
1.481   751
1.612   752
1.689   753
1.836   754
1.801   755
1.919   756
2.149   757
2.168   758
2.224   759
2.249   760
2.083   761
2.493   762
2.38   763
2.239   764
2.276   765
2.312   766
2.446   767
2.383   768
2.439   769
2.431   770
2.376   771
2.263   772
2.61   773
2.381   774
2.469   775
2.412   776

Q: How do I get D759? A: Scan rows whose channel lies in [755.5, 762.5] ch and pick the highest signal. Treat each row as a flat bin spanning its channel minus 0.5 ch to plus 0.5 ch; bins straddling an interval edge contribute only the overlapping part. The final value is 2.493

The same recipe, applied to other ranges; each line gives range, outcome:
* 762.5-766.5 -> 2.38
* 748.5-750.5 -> 1.48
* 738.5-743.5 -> 1.713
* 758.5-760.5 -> 2.249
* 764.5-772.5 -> 2.446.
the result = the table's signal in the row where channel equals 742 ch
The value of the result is 1.478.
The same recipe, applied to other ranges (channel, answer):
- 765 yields 2.276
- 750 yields 1.42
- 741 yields 1.616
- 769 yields 2.439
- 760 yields 2.249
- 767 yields 2.446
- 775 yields 2.469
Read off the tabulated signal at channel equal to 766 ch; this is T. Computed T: 2.312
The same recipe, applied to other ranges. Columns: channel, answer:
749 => 1.48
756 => 1.919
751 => 1.481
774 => 2.381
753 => 1.689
